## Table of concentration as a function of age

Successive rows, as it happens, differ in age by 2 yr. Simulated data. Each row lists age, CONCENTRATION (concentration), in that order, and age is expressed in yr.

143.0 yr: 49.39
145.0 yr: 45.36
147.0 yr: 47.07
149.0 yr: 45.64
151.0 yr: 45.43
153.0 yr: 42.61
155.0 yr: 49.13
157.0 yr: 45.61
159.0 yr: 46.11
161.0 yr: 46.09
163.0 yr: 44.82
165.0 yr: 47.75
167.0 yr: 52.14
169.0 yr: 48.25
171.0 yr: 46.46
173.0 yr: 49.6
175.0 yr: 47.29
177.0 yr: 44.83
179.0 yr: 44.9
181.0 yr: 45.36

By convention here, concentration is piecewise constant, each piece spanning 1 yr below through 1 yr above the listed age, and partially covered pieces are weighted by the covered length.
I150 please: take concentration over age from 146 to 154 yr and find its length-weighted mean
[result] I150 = 45.2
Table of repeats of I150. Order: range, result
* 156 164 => 45.7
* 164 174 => 48.8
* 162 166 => 46.3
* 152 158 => 45.8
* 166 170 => 50.2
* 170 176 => 47.8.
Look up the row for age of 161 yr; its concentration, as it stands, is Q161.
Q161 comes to 46.09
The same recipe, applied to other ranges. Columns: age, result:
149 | 45.64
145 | 45.36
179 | 44.9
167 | 52.14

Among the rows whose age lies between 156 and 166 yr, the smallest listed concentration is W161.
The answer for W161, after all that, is 44.82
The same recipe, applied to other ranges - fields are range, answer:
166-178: 44.83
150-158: 42.61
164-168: 47.75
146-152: 45.43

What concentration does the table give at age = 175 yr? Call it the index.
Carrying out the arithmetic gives 47.29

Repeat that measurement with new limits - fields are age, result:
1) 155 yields 49.13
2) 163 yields 44.82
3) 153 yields 42.61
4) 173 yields 49.6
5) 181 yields 45.36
